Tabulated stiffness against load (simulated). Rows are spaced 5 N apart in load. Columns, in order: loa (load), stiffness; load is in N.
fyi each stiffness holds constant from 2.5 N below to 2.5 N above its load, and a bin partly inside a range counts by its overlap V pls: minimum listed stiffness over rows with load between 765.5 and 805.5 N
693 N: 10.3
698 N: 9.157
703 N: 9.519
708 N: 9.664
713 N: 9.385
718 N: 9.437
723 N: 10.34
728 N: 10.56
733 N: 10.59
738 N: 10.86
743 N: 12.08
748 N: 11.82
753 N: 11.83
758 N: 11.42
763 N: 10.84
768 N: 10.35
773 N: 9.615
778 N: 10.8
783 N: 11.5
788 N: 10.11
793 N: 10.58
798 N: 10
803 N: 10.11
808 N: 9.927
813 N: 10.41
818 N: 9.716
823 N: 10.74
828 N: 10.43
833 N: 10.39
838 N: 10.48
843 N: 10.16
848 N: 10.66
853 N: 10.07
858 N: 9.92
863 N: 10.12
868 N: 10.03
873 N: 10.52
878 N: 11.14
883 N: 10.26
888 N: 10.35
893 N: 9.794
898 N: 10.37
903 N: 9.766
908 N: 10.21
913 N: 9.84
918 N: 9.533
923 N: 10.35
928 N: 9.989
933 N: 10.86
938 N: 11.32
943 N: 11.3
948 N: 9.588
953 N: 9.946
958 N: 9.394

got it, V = 9.615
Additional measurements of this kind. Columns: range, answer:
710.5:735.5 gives 9.385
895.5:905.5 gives 9.766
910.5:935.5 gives 9.533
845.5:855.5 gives 10.07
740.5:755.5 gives 11.82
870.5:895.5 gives 9.794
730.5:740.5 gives 10.59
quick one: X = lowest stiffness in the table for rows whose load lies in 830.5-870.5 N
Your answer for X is 9.92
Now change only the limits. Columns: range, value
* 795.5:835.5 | 9.716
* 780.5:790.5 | 10.11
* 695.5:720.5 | 9.157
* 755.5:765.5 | 10.84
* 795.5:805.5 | 10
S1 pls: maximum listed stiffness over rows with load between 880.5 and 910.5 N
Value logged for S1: 10.37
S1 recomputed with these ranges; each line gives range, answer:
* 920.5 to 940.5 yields 11.32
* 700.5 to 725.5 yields 10.34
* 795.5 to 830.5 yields 10.74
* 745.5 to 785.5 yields 11.83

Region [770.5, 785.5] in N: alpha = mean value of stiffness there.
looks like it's 10.6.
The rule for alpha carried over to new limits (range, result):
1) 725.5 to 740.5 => 10.7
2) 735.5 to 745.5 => 11.5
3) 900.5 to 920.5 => 9.84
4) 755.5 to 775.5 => 10.6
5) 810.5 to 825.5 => 10.3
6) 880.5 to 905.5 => 10.1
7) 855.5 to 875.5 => 10.1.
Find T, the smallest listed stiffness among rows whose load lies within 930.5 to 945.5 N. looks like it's 10.86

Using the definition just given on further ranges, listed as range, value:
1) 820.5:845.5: 10.16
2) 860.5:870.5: 10.03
